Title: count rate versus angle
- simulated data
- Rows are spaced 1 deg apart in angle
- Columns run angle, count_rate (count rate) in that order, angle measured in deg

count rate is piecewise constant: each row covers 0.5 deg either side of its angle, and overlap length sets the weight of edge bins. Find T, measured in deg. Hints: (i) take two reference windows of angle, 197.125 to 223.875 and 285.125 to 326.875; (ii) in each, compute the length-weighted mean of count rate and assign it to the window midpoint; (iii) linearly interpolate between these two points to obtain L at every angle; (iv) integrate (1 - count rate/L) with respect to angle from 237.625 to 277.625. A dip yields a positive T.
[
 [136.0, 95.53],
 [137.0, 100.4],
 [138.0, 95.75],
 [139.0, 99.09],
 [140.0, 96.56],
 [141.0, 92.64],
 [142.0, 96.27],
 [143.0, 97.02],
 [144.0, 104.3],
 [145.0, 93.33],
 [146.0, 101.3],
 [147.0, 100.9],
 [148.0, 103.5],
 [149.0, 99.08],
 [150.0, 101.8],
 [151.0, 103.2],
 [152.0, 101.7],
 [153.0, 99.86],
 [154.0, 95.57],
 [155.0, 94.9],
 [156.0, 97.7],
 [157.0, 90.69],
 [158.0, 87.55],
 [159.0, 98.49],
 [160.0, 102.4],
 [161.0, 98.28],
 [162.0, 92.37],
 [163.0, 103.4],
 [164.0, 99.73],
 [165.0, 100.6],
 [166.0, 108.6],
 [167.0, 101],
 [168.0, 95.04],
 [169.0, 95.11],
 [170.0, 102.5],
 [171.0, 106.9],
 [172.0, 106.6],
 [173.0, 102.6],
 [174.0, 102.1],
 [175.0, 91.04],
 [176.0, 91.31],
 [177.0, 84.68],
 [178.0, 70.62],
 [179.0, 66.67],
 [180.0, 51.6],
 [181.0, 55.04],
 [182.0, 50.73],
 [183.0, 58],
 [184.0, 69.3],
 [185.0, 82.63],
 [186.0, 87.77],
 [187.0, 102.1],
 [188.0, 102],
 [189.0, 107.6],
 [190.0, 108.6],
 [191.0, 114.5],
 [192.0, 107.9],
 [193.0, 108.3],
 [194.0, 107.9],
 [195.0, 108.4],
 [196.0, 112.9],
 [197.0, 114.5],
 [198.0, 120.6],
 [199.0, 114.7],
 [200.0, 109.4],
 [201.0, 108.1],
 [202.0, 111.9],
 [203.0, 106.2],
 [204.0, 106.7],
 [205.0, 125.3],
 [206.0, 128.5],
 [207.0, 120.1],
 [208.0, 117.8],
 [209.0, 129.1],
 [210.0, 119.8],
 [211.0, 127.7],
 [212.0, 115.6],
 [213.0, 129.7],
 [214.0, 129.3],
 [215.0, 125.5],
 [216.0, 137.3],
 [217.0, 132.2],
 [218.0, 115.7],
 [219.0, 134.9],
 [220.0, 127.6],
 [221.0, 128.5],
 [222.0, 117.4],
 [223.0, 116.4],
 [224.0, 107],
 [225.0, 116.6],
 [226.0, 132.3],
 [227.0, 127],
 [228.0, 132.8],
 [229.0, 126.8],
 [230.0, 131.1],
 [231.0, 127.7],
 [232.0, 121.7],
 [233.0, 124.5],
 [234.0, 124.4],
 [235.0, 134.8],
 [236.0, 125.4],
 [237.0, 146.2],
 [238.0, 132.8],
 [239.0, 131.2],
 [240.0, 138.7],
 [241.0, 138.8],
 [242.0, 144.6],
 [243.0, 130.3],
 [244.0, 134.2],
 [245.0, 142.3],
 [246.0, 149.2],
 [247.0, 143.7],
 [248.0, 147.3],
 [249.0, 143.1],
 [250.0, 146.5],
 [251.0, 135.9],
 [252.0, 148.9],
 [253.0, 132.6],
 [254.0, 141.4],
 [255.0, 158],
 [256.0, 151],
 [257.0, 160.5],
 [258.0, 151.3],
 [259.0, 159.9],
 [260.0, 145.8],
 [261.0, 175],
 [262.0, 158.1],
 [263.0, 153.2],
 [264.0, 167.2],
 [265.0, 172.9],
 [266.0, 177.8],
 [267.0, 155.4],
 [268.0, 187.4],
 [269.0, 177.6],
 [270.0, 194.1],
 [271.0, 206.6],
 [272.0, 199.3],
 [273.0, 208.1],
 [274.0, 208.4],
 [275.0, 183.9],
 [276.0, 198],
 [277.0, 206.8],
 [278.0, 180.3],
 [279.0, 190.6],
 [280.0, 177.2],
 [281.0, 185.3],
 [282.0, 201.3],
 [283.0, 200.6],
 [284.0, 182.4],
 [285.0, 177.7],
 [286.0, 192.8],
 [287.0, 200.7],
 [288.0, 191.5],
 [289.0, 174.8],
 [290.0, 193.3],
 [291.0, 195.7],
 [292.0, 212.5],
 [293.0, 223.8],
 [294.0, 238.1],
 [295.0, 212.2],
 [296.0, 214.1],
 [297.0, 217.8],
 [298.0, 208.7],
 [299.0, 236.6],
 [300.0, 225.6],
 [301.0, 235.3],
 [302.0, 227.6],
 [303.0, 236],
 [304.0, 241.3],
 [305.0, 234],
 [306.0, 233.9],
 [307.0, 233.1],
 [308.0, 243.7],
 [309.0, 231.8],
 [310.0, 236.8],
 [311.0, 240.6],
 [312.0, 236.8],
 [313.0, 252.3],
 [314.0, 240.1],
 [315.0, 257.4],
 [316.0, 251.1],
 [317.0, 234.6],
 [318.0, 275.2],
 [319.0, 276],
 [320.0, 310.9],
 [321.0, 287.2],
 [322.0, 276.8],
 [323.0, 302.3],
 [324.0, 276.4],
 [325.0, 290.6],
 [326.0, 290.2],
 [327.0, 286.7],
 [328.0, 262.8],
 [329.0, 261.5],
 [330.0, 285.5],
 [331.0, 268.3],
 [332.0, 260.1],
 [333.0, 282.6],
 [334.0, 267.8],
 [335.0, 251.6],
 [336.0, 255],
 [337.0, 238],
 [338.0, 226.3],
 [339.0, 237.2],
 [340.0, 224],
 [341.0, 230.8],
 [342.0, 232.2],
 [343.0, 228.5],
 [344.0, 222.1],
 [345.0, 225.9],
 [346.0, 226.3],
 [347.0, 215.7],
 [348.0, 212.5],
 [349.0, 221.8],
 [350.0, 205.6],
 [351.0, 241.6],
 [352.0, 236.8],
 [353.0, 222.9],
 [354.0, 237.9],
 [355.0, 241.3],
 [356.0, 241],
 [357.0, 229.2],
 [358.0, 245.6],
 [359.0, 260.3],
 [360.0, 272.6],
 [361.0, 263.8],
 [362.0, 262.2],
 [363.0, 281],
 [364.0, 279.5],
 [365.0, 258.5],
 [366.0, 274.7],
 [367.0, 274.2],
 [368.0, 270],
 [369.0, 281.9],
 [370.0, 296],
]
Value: 4.17 deg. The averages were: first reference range 121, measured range 161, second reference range 239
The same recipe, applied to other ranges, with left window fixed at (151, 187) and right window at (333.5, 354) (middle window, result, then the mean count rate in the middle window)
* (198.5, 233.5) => 1.5 deg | 122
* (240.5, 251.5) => 0.8 deg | 141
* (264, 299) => -2.8 deg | 196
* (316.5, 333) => -4.7 deg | 278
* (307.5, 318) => -1.9 deg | 244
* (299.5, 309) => -1.7 deg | 234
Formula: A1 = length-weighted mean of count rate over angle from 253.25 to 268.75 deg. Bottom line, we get 161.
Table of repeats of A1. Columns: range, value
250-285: 174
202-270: 138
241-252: 142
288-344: 245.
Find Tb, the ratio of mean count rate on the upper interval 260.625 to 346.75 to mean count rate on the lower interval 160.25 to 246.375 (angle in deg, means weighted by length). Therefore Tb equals 2.0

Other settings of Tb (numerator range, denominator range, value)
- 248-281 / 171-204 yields 1.79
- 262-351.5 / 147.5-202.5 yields 2.34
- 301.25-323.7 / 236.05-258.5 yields 1.77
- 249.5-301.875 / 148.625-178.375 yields 1.90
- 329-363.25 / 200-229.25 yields 1.99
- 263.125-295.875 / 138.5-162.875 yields 1.97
